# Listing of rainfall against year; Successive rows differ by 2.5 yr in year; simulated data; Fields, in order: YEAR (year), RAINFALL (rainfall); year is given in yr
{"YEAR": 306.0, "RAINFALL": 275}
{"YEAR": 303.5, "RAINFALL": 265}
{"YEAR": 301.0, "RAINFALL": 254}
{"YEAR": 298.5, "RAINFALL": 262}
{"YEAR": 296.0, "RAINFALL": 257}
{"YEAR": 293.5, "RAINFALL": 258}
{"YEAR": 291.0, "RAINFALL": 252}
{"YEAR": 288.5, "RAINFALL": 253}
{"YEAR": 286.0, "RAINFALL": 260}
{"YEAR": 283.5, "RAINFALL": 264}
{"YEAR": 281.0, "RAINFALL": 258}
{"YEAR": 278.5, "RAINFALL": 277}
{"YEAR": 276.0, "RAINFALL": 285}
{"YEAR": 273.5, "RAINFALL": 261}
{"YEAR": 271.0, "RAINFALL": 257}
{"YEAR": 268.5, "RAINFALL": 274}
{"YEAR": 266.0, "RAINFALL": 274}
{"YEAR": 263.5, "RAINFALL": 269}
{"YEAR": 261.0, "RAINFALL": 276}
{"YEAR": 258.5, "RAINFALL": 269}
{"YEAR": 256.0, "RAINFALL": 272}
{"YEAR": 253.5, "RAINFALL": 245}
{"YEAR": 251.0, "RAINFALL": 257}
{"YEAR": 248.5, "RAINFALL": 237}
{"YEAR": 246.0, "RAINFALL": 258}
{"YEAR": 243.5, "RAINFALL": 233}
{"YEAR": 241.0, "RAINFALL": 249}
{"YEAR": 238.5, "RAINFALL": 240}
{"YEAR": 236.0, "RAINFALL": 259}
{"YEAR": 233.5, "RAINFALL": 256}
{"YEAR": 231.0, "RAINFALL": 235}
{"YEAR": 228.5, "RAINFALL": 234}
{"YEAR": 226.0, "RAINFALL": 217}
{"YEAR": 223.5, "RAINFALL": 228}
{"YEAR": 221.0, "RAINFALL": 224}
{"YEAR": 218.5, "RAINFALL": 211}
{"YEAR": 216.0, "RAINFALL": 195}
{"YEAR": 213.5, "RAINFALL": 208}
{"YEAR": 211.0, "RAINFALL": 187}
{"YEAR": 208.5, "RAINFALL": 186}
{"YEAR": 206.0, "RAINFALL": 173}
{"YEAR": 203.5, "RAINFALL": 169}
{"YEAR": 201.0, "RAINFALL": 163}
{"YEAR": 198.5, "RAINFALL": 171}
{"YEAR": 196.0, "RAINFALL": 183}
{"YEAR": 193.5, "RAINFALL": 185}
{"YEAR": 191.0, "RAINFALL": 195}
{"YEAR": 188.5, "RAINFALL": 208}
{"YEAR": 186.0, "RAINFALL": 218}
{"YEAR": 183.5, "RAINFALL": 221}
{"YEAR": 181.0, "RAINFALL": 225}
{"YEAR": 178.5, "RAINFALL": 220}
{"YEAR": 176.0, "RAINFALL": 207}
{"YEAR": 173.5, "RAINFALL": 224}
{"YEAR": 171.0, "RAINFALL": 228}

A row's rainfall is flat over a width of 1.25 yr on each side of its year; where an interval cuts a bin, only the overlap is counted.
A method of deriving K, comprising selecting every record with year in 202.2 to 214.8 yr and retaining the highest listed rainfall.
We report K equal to 208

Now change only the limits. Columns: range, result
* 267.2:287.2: 285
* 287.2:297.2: 258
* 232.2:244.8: 259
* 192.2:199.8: 185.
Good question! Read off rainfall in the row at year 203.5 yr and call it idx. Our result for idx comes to 169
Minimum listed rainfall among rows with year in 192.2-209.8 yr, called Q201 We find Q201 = 163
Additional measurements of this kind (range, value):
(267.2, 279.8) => 257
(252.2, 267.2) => 245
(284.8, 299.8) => 252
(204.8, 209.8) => 173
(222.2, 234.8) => 217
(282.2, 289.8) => 253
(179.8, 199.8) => 171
